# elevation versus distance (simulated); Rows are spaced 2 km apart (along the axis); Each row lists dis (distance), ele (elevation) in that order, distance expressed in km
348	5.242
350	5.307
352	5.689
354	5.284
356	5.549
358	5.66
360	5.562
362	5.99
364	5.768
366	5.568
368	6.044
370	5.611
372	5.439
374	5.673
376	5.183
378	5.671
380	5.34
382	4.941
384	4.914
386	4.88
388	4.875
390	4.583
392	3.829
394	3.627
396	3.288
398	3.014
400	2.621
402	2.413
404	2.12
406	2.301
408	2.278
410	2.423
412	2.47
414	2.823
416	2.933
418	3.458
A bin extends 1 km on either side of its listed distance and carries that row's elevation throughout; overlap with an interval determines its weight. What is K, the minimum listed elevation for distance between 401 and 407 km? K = 2.12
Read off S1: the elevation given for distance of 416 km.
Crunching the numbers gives 2.933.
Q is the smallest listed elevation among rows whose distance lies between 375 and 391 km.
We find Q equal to 4.583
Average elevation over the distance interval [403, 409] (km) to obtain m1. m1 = 2.23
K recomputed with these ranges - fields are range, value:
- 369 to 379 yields 5.183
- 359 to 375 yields 5.439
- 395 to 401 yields 2.621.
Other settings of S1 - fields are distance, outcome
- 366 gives 5.568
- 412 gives 2.47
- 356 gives 5.549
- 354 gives 5.284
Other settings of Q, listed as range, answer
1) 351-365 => 5.284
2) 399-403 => 2.413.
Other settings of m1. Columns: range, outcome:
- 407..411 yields 2.35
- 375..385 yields 5.21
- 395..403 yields 2.83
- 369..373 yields 5.53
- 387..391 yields 4.73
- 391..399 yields 3.44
